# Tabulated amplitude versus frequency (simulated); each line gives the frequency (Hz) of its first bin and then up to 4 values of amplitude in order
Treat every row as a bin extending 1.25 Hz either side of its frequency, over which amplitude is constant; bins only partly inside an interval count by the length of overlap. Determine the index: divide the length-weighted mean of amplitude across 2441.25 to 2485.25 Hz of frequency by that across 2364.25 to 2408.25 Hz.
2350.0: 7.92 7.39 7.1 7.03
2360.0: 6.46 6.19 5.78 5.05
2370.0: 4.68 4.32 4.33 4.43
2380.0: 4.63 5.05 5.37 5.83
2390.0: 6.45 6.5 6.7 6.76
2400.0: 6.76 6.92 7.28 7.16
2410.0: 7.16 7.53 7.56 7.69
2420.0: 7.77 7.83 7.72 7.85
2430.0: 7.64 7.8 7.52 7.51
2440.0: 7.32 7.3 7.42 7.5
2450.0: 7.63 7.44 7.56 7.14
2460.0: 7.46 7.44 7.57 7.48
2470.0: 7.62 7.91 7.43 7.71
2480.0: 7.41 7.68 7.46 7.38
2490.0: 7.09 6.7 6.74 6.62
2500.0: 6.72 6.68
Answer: 1.30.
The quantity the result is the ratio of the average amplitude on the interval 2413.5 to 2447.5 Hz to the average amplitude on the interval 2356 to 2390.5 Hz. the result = 1.4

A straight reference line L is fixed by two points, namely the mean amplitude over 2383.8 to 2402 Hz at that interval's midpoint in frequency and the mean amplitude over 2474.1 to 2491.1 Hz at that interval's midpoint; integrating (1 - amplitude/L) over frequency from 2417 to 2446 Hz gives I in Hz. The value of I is -3.3 Hz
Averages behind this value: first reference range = 6.37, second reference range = 7.46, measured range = 7.61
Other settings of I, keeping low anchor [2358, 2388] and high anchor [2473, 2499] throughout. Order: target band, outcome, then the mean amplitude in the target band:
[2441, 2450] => -1.3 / 7.44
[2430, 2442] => -2.3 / 7.53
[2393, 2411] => -3.8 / 6.94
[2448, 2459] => -1.3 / 7.45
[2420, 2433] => -3.4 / 7.77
